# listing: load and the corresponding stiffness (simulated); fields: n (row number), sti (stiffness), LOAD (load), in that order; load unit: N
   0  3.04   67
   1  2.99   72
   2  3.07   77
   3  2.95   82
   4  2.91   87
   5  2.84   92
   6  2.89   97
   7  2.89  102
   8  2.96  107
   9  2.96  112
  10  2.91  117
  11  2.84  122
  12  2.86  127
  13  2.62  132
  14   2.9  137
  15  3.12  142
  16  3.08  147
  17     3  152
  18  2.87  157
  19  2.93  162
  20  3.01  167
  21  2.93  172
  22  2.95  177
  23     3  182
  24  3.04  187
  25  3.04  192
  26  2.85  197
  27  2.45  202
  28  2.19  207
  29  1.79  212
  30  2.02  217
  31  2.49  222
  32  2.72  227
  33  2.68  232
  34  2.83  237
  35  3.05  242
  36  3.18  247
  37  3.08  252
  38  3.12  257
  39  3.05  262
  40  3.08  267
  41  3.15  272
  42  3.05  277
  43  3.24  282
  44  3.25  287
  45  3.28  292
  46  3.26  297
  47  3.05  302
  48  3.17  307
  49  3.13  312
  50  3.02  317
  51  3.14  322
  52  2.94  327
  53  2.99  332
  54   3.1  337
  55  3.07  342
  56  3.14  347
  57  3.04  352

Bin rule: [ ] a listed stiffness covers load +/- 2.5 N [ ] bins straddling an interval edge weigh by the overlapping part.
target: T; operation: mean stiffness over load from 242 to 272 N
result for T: 3.1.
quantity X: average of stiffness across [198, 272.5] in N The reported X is 2.72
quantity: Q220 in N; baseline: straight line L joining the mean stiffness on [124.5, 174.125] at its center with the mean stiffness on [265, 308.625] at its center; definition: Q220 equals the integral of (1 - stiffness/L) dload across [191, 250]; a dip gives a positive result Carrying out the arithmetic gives 8.82 N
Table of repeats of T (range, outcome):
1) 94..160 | 2.91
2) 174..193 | 3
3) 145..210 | 2.86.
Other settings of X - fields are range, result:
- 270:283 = 3.14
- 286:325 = 3.16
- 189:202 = 2.85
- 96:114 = 2.93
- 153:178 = 2.94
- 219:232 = 2.6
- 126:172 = 2.93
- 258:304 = 3.16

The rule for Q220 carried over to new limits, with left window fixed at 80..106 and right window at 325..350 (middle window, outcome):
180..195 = -0.3 N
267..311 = -2.2 N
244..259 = -0.6 N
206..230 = 5.8 N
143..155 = -0.4 N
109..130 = 0.2 N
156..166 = 0.1 N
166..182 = -0.1 N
